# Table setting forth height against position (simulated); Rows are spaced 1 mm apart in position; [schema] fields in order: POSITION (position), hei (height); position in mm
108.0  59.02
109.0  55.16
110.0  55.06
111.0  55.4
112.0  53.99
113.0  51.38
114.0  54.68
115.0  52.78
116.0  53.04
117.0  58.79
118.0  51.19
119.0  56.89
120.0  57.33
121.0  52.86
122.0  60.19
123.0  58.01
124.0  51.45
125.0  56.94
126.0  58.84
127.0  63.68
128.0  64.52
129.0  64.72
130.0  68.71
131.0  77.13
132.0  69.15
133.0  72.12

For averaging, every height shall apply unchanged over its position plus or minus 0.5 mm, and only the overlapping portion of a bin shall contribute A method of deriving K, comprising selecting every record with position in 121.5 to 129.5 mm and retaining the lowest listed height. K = 51.45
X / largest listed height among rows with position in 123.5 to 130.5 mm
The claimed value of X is 68.71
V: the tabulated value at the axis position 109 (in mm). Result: 55.16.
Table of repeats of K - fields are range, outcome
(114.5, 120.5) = 51.19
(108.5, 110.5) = 55.06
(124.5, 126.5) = 56.94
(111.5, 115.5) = 51.38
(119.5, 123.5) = 52.86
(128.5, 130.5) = 64.72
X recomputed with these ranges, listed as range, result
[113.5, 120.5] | 58.79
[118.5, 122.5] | 60.19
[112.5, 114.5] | 54.68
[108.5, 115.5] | 55.4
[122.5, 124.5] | 58.01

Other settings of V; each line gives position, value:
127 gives 63.68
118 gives 51.19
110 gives 55.06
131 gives 77.13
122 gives 60.19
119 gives 56.89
